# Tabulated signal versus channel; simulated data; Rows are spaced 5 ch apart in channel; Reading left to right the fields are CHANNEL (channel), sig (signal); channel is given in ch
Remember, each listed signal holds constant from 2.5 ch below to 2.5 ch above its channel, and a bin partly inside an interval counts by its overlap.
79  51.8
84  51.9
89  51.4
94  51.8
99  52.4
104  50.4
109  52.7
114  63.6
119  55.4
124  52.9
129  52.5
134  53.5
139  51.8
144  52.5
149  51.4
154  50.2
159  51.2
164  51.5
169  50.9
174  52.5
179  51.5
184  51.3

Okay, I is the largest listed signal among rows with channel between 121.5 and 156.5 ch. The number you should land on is 53.5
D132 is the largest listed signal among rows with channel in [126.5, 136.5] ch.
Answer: 53.5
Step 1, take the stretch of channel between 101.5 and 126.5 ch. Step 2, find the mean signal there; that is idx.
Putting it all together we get 55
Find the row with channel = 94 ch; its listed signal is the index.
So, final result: 51.8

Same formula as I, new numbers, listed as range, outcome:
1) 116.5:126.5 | 55.4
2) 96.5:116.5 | 63.6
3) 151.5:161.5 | 51.2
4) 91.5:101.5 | 52.4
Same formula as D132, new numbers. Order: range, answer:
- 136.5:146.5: 52.5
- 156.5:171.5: 51.5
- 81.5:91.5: 51.9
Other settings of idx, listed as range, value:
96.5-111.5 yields 51.8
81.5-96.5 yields 51.7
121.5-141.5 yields 52.7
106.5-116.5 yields 58.1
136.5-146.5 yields 52.1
